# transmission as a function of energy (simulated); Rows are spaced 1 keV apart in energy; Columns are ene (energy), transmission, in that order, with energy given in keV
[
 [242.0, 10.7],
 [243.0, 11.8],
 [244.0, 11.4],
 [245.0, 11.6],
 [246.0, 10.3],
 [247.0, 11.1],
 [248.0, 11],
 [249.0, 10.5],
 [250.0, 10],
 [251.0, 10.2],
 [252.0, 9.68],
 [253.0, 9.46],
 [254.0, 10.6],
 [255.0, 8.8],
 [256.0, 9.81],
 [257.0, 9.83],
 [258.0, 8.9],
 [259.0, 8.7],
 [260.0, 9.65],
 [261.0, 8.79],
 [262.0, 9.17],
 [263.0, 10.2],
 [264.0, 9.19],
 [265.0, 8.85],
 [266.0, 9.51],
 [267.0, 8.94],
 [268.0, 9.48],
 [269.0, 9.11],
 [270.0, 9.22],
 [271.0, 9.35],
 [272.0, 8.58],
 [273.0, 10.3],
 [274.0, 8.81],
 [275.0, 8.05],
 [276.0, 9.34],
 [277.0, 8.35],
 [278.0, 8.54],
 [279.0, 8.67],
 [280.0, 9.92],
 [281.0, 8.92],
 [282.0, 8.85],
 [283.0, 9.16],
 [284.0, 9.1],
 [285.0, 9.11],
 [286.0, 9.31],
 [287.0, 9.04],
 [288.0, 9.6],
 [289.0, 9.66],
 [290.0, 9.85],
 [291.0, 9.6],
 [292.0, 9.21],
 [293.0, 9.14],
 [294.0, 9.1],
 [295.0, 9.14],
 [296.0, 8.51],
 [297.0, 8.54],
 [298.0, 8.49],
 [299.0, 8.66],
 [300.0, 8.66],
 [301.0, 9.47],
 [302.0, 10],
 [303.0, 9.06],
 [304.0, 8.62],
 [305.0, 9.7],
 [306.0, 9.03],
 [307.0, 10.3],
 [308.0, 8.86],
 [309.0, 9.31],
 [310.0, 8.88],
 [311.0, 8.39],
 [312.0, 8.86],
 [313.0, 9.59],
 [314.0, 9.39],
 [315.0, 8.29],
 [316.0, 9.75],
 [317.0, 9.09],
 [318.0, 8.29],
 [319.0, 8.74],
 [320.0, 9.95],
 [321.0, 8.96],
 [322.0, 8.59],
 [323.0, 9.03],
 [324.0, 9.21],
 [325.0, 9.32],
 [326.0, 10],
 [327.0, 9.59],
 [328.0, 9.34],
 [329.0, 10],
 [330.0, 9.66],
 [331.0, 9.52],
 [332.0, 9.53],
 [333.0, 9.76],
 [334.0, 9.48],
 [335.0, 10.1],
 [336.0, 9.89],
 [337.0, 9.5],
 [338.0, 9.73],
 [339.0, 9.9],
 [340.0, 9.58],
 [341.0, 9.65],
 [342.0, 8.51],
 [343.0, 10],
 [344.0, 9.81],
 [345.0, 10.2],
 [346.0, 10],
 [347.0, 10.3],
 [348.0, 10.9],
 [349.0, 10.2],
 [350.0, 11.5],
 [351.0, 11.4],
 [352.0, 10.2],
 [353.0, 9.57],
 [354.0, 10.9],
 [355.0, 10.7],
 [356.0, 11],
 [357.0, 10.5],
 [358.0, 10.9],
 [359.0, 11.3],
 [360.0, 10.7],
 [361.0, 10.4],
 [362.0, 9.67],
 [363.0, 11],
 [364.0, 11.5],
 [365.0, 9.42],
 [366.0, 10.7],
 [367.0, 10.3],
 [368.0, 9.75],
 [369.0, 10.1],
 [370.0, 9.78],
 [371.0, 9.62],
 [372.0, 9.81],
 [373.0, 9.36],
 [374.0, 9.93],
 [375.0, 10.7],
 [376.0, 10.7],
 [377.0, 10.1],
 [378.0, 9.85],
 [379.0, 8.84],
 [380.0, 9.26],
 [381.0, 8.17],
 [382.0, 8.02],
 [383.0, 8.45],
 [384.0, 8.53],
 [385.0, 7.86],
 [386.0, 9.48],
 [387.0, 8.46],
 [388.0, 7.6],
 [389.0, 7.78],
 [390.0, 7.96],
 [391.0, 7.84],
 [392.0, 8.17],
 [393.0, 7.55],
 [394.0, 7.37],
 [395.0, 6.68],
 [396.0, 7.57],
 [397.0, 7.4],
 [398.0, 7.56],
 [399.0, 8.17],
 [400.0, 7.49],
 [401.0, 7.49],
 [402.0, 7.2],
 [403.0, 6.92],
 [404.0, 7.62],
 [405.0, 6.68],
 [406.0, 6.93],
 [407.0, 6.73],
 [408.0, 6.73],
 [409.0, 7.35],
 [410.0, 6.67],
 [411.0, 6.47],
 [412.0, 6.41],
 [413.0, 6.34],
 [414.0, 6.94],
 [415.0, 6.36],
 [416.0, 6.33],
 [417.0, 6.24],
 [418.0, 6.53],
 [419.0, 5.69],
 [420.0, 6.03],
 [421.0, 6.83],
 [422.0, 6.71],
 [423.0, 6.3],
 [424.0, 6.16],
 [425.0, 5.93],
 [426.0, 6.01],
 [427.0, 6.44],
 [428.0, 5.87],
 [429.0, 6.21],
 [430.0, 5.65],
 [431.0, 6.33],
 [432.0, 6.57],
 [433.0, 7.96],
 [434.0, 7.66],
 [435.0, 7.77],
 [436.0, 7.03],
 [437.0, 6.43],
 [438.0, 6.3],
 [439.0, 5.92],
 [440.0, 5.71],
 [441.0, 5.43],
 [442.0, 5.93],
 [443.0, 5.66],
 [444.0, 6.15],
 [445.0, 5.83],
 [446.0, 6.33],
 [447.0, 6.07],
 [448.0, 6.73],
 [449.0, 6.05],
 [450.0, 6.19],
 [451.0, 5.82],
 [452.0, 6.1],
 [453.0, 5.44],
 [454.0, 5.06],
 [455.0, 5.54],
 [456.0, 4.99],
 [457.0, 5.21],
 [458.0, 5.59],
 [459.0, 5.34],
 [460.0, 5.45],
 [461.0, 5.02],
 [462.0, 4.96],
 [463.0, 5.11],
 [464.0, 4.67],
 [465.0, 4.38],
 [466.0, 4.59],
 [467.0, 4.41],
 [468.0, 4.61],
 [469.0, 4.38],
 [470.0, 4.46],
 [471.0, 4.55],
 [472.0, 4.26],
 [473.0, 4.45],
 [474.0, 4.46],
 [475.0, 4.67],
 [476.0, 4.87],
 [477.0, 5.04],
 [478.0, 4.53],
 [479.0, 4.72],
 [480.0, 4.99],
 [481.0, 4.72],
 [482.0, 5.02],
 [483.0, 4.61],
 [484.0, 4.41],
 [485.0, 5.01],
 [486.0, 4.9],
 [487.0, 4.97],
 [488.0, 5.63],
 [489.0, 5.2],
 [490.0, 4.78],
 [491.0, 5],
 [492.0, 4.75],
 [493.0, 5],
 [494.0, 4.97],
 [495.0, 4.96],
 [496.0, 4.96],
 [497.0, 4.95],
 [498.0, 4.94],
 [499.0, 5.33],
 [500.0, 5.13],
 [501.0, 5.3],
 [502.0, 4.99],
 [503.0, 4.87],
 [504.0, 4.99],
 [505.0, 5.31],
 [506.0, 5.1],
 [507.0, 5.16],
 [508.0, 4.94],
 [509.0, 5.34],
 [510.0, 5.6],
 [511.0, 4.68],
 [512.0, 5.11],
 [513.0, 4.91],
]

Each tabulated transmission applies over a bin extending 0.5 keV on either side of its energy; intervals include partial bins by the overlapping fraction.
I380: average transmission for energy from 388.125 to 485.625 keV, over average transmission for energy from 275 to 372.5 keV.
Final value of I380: 0.63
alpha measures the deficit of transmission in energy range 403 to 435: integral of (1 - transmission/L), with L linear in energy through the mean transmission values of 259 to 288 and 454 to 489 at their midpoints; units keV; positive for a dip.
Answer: -3.1 keV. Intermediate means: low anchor 9.13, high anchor 4.85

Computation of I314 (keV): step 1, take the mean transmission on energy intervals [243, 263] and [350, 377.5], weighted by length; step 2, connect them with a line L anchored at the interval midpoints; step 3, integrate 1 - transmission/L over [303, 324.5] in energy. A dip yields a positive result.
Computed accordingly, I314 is 2.4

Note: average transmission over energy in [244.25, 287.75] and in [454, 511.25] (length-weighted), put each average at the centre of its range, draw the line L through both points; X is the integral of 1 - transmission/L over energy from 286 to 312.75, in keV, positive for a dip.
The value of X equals -1.2 keV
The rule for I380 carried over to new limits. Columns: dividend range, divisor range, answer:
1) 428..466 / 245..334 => 0.63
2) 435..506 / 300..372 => 0.53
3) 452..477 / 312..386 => 0.50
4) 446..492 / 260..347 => 0.55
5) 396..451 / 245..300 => 0.70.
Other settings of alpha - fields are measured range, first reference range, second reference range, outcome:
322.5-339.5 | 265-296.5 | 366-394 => -1.0 keV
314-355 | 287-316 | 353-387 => -0.8 keV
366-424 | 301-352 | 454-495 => -3.7 keV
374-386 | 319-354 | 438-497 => -1.3 keV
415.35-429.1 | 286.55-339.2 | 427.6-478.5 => 0.3 keV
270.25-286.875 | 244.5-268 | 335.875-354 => 1.4 keV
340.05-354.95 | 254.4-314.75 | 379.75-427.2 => -3.9 keV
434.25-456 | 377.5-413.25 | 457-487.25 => -1.0 keV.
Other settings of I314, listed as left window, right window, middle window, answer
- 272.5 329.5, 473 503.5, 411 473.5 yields 1.4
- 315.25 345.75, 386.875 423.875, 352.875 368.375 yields -3.7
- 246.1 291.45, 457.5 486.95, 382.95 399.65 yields -3.2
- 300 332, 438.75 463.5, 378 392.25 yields -1.8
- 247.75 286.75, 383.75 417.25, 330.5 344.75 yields -2.4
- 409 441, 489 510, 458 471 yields 2.1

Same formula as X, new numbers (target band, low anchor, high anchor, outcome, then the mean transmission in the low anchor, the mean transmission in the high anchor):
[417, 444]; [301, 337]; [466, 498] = -0.58 keV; 9.32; 4.78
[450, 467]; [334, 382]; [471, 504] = 2.38 keV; 10.1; 4.88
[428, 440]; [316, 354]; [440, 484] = -0.91 keV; 9.72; 5.17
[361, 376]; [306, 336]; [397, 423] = -4.07 keV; 9.31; 6.82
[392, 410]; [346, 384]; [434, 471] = 2.15 keV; 10.1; 5.59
